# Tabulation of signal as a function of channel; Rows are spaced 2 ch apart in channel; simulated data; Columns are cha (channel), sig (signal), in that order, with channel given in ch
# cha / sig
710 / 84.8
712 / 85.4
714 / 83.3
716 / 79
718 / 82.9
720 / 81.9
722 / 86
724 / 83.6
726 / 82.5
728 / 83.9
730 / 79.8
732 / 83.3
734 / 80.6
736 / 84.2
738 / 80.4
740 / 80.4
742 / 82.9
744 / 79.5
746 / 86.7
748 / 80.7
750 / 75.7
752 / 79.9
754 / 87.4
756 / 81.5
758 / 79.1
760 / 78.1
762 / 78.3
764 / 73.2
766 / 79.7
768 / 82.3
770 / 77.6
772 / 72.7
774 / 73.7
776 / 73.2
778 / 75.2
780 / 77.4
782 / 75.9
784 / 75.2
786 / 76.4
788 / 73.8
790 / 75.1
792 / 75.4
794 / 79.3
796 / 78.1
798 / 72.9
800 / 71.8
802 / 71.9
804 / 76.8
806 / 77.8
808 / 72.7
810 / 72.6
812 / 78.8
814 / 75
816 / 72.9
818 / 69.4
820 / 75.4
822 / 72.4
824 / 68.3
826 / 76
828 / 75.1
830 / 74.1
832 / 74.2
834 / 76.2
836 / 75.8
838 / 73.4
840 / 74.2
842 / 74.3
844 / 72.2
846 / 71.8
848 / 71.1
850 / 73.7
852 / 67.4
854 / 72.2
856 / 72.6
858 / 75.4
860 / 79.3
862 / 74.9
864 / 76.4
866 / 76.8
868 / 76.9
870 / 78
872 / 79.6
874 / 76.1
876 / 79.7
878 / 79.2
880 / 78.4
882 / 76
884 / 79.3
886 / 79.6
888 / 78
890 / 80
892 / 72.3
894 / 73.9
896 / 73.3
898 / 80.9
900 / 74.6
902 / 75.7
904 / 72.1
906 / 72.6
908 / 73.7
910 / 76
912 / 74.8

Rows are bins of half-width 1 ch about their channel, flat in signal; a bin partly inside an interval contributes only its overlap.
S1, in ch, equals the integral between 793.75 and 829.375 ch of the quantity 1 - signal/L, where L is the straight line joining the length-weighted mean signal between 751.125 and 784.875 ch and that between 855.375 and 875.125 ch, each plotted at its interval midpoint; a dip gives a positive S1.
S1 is 1.4 ch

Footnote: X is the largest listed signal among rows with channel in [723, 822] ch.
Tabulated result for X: 87.4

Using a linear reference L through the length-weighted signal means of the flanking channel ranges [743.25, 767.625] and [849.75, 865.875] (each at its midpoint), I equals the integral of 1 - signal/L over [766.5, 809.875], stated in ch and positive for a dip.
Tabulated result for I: 1.5 ch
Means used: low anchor 80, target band 75.5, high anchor 74.2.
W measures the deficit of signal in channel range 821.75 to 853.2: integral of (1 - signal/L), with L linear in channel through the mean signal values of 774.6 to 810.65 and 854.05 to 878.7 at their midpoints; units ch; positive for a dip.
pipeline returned 1.2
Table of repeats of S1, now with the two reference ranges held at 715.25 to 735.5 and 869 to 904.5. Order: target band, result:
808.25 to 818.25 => 0.7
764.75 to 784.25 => 1.1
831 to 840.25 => 0.5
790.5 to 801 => 0.6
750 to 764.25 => 0.3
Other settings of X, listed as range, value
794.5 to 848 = 78.8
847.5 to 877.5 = 79.7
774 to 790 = 77.4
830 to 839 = 76.2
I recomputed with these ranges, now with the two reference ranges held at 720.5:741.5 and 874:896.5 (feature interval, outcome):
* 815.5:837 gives 1.5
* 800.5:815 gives 0.9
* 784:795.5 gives 0.6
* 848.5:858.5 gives 0.8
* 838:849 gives 0.8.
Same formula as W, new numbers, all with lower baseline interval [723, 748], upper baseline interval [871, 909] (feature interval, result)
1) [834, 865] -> 1.7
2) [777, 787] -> 0.6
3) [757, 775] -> 0.9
